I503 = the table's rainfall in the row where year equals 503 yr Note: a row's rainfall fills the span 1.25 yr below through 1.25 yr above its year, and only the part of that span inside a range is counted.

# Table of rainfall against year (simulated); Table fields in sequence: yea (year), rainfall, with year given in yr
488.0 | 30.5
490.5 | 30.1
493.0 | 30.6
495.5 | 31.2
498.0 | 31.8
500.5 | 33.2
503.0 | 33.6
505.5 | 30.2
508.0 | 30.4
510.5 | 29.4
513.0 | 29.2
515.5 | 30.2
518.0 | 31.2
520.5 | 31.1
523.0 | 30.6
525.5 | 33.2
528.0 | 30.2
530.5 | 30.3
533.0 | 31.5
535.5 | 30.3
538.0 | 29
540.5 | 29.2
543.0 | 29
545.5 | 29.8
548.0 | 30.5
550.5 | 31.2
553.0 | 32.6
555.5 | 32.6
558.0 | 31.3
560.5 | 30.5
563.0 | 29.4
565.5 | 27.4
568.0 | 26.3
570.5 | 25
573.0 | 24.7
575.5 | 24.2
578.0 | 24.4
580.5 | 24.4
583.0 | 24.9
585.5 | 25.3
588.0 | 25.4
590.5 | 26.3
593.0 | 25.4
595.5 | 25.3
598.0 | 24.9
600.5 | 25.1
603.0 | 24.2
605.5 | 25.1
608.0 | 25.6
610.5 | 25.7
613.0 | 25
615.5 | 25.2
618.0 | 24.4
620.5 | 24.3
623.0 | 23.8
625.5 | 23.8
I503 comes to 33.6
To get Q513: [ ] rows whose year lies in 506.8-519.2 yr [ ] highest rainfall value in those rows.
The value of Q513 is 31.2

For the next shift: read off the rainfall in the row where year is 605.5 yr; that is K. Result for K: 25.1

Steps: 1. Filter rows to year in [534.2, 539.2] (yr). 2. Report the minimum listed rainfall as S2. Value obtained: 29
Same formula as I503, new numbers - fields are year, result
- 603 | 24.2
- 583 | 24.9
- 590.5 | 26.3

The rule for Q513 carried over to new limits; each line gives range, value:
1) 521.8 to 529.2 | 33.2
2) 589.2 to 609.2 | 26.3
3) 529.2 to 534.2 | 31.5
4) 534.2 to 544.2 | 30.3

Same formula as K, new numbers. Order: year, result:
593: 25.4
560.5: 30.5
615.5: 25.2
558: 31.3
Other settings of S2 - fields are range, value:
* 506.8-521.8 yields 29.2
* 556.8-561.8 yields 30.5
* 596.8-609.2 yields 24.2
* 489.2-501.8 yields 30.1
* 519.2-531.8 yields 30.2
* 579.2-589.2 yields 24.4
